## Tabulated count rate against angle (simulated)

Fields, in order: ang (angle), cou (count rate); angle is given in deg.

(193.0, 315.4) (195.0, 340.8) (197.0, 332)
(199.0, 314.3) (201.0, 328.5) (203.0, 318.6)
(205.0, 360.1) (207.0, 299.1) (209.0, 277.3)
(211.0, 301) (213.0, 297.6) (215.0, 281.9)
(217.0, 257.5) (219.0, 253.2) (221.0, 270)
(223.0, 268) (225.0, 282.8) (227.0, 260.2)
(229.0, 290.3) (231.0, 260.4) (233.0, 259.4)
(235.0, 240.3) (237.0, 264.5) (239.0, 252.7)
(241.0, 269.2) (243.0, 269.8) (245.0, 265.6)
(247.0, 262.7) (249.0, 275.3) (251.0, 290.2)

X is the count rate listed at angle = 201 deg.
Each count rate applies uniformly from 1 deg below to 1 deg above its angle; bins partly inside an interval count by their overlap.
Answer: 328.5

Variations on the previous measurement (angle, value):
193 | 315.4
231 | 260.4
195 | 340.8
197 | 332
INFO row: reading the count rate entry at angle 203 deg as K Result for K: 318.6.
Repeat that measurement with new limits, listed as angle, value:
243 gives 269.8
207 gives 299.1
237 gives 264.5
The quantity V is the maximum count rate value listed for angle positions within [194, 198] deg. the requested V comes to 340.8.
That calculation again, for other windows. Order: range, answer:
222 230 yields 290.3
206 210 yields 299.1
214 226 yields 282.8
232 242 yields 269.2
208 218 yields 301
